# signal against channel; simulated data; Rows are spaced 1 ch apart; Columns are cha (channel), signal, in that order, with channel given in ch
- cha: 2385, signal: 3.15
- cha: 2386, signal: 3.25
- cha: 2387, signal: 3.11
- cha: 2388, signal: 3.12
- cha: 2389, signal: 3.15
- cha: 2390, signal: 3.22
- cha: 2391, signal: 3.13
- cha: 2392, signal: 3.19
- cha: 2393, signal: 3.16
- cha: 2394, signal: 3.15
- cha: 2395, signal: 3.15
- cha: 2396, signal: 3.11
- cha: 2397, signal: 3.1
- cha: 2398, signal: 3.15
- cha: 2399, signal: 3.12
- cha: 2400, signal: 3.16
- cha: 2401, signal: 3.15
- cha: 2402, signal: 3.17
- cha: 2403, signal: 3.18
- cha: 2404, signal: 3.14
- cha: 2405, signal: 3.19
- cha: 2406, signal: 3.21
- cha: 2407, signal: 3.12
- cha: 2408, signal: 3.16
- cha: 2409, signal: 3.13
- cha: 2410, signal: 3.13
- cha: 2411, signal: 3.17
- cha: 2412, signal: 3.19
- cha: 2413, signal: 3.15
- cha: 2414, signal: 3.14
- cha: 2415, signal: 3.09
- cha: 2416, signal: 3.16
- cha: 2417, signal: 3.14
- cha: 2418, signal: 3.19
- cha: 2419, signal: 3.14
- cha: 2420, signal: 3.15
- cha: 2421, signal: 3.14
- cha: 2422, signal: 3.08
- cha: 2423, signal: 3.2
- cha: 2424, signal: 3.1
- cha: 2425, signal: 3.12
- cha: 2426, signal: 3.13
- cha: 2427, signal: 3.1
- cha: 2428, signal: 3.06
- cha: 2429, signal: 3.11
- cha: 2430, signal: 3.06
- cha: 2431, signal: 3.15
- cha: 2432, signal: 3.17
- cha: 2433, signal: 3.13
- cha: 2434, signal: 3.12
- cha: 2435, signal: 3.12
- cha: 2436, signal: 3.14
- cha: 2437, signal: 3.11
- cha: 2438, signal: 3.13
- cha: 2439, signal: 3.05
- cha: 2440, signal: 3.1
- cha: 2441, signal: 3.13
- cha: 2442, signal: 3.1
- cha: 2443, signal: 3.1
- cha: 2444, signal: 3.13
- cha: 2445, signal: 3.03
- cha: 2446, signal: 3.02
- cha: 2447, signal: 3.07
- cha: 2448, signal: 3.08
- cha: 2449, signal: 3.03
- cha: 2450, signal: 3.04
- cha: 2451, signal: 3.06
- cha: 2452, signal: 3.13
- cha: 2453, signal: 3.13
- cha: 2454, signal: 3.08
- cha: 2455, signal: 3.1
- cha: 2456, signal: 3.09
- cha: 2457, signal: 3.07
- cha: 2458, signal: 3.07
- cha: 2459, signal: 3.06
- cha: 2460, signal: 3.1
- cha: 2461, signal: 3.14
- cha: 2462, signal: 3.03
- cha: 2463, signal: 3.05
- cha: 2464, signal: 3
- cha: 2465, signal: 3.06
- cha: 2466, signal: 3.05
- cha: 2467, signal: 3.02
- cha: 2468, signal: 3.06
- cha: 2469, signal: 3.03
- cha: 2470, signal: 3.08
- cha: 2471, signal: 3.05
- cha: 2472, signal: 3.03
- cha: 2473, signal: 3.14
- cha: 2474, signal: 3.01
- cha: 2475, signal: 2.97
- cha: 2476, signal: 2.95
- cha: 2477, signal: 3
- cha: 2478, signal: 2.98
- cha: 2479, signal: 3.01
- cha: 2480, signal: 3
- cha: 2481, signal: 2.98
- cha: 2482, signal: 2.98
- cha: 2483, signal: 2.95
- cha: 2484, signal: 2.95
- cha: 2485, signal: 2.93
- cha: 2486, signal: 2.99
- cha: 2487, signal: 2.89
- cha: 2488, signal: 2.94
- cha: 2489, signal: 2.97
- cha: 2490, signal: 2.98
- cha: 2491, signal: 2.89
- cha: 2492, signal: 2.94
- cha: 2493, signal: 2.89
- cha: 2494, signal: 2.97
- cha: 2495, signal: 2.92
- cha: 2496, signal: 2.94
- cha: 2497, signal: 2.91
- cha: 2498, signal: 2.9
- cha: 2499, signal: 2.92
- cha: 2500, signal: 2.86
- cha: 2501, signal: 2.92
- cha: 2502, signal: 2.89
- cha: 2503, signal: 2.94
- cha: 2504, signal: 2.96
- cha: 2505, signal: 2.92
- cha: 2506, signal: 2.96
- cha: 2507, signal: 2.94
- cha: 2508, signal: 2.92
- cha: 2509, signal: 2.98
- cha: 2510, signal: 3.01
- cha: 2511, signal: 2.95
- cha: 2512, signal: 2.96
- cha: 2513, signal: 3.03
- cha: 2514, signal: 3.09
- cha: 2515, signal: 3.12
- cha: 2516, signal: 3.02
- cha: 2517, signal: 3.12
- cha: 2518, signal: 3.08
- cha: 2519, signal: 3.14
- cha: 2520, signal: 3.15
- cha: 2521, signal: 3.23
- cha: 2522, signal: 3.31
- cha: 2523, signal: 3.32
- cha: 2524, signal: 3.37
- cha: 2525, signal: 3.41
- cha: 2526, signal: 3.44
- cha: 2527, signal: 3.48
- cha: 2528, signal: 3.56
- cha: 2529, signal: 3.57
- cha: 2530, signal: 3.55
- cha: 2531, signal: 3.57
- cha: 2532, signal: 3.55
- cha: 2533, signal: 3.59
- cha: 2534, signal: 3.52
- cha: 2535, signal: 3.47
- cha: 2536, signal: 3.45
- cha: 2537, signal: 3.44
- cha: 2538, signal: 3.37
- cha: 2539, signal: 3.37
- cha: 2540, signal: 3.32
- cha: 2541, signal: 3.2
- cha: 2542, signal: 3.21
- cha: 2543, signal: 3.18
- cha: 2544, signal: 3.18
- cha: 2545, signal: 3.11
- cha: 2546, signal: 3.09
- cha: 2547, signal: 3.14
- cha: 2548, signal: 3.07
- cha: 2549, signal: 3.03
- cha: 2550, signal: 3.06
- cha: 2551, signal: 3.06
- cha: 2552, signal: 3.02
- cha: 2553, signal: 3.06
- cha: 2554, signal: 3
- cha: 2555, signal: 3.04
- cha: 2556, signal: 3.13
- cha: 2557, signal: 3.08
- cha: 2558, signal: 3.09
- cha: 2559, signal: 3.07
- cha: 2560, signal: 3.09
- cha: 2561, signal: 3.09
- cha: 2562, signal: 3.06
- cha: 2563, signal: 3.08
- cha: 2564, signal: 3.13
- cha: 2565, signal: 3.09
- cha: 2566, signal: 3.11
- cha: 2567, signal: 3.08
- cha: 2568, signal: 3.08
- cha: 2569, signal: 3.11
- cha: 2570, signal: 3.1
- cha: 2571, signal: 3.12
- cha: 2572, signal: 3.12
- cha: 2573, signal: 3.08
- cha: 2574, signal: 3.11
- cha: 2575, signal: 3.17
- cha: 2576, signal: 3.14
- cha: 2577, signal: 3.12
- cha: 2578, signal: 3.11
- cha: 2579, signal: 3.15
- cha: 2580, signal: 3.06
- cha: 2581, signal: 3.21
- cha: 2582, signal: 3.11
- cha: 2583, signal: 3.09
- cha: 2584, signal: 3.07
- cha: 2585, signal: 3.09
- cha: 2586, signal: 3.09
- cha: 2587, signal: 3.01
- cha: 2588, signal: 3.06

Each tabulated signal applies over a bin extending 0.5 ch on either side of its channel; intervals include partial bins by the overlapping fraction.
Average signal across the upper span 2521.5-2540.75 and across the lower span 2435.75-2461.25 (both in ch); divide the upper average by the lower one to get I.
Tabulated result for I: 1.12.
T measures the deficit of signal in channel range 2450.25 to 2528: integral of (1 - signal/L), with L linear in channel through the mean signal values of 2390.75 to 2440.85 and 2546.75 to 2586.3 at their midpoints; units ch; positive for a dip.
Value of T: 1.8 ch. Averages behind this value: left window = 3.14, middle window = 3.04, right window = 3.09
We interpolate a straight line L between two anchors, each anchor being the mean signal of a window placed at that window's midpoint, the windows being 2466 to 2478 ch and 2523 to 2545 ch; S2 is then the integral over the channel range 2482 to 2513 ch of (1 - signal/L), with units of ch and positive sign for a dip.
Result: 2.4 ch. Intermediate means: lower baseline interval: 3.03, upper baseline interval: 3.41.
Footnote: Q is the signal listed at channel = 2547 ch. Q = 3.14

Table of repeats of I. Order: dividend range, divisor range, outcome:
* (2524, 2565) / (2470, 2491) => 1.09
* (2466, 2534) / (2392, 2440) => 0.98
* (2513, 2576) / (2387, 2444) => 1.02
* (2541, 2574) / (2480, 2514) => 1.05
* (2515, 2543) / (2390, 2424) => 1.07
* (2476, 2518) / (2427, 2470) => 0.96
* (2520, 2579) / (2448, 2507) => 1.07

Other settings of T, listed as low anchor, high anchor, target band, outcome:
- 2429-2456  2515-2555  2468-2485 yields 0.8 ch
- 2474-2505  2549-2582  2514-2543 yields -3.1 ch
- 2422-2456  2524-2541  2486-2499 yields 1.5 ch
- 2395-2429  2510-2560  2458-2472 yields 0.5 ch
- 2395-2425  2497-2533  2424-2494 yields 2.2 ch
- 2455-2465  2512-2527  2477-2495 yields 1.0 ch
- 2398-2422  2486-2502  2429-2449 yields -0.2 ch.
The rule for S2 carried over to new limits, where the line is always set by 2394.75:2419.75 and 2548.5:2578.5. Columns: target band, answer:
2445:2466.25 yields 0.4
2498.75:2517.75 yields 0.8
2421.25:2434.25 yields 0.1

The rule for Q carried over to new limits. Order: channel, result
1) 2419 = 3.14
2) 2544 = 3.18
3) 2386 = 3.25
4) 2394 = 3.15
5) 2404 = 3.14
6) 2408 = 3.16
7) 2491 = 2.89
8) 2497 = 2.91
